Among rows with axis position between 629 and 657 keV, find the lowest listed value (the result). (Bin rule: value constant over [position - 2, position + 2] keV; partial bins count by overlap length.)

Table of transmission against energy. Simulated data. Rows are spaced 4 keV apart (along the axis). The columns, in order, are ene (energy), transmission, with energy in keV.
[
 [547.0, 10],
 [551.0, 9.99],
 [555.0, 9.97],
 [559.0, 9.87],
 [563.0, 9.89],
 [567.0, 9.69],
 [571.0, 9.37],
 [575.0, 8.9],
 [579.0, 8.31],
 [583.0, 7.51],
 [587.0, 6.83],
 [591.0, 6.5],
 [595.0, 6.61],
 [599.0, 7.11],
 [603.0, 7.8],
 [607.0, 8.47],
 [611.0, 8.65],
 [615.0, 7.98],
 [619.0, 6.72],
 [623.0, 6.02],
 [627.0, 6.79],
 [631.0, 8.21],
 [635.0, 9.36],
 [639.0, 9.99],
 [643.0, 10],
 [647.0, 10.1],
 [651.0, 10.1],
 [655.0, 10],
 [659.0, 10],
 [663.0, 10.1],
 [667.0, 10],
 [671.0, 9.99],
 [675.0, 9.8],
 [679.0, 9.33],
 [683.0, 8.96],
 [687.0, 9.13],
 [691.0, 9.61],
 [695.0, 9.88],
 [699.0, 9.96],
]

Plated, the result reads 8.21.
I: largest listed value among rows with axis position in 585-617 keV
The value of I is 8.65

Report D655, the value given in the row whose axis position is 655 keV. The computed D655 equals 10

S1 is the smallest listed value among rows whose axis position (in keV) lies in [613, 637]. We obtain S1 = 6.02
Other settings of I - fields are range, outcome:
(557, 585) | 9.89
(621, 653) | 10.1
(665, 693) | 10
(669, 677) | 9.99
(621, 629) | 6.79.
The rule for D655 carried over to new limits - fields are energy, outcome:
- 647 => 10.1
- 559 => 9.87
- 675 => 9.8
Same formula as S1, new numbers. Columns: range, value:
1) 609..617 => 7.98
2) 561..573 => 9.37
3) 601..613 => 7.8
